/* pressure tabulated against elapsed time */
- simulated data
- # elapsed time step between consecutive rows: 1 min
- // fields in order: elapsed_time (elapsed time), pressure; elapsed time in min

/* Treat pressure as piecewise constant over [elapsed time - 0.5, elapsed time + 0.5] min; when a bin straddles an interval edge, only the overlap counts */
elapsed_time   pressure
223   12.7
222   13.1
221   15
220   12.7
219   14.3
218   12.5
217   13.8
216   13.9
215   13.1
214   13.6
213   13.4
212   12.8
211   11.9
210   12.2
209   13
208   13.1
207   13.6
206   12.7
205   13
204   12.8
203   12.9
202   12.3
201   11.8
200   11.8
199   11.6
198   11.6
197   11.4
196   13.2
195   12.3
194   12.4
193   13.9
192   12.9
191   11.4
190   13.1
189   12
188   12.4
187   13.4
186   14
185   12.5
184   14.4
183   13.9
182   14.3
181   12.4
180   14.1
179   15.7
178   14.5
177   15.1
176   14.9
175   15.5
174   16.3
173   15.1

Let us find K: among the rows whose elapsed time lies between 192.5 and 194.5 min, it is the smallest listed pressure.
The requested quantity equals 12.4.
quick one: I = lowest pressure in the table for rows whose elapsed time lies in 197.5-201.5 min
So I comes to 11.6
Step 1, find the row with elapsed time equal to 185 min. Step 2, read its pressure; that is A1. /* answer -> 12.5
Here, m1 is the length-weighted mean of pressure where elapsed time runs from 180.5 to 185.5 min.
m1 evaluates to 13.5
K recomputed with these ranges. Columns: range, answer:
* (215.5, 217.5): 13.8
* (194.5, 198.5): 11.4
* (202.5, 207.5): 12.7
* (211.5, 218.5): 12.5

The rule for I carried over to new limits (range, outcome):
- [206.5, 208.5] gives 13.1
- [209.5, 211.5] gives 11.9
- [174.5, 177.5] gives 14.9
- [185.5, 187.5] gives 13.4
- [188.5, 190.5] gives 12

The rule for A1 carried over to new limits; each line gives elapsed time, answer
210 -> 12.2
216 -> 13.9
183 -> 13.9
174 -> 16.3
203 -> 12.9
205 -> 13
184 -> 14.4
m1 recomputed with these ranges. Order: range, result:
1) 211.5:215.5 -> 13.2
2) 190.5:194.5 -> 12.7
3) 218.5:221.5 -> 14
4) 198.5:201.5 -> 11.7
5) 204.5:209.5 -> 13.1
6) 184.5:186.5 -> 13.2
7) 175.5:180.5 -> 14.9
